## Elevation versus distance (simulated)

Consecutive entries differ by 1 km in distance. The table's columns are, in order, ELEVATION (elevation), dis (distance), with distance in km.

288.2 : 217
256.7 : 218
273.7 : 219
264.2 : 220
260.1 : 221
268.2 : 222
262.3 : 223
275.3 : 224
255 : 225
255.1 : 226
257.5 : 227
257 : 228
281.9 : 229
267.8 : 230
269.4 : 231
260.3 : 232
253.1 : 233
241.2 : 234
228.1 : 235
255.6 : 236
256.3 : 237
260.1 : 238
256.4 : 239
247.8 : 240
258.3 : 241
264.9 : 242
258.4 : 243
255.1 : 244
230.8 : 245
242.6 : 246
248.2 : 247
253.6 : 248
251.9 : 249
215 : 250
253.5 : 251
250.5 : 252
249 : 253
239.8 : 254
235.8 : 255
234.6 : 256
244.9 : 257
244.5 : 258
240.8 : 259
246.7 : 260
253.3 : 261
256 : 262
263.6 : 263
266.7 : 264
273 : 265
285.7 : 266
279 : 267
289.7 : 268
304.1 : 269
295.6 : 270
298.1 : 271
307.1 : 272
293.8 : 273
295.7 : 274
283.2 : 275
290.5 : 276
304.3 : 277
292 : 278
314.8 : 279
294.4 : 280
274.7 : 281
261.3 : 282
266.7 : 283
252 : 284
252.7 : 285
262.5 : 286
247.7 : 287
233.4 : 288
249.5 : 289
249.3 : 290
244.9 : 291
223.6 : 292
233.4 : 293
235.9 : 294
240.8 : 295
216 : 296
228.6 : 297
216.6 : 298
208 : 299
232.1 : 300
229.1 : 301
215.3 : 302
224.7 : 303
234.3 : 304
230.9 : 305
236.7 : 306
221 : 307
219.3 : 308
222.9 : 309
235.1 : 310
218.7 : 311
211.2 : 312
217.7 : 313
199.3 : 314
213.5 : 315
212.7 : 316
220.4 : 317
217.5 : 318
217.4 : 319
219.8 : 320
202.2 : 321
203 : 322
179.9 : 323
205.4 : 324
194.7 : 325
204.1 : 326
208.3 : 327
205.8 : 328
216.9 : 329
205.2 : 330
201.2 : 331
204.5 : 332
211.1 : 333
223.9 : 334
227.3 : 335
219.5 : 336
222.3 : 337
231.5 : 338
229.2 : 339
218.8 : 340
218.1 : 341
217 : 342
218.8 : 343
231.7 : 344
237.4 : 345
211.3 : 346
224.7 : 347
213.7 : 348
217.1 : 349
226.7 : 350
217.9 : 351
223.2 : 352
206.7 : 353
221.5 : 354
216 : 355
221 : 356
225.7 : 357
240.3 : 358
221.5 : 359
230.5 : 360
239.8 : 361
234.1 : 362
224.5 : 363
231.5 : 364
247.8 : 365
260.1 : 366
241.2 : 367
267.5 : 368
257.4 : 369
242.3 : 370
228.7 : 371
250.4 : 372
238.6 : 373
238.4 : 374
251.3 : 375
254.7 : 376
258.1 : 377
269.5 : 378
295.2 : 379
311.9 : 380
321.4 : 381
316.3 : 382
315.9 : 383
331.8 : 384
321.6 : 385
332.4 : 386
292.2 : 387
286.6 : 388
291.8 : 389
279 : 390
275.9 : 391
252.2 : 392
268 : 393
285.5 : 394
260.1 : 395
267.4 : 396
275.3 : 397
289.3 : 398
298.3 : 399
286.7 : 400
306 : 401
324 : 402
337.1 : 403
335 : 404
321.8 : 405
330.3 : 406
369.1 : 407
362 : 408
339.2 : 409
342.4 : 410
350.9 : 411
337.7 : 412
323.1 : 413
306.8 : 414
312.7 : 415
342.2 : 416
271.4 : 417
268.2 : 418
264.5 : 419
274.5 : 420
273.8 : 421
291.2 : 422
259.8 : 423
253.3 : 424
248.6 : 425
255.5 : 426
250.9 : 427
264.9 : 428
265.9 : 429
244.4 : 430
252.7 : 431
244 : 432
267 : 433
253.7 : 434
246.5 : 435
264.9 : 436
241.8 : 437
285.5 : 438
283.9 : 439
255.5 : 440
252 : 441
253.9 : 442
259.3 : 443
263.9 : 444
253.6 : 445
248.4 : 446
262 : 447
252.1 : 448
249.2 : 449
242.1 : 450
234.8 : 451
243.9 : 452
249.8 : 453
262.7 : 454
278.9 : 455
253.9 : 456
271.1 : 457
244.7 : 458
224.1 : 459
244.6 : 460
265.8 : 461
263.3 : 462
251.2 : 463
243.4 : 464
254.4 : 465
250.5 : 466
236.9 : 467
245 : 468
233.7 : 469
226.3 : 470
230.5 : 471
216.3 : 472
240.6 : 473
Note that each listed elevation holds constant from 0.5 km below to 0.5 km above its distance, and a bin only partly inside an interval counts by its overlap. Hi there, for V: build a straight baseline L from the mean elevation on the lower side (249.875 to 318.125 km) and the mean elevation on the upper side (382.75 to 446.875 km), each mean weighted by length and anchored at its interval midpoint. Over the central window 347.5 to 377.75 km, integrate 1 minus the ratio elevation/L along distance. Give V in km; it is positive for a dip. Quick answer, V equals 4.1 km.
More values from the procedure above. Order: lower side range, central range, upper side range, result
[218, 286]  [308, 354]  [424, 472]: 7.8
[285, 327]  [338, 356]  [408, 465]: 1.2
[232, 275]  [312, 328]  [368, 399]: 3.7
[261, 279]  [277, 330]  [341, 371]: 6.9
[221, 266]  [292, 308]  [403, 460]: 2.1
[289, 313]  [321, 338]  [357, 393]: 2.4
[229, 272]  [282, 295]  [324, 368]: -0.1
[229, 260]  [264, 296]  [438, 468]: -2.7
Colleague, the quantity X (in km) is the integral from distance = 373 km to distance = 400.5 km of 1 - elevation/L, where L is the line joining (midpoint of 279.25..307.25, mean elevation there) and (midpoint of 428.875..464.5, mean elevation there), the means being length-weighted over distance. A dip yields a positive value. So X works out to -4.0 km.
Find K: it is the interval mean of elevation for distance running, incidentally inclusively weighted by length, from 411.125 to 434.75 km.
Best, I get 276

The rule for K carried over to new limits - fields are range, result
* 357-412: 283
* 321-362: 217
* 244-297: 261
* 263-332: 242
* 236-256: 249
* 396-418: 320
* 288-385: 232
